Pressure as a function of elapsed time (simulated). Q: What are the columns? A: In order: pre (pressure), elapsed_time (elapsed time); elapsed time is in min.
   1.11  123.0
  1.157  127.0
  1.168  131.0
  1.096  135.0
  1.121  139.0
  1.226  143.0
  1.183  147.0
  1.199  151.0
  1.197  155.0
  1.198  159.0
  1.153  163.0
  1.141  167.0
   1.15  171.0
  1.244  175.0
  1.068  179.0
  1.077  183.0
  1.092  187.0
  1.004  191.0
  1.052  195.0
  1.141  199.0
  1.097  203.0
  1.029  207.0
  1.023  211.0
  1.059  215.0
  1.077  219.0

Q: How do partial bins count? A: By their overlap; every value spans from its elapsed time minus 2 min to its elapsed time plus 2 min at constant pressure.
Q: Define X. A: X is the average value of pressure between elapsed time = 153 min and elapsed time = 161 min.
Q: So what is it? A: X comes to 1.2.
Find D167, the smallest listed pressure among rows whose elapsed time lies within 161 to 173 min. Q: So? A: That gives 1.141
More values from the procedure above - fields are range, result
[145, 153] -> 1.183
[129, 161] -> 1.096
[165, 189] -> 1.068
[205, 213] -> 1.023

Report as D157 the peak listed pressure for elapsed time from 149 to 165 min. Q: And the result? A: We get 1.199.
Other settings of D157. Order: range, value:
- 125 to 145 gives 1.226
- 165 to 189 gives 1.244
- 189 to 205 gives 1.141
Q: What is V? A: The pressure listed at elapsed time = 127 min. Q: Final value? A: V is 1.157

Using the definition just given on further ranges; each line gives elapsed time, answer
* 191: 1.004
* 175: 1.244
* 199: 1.141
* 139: 1.121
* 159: 1.198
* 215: 1.059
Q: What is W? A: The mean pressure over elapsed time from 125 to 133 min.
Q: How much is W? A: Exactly 1.16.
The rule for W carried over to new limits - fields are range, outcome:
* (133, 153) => 1.17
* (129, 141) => 1.13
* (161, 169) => 1.15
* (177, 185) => 1.07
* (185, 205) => 1.08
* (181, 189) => 1.08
